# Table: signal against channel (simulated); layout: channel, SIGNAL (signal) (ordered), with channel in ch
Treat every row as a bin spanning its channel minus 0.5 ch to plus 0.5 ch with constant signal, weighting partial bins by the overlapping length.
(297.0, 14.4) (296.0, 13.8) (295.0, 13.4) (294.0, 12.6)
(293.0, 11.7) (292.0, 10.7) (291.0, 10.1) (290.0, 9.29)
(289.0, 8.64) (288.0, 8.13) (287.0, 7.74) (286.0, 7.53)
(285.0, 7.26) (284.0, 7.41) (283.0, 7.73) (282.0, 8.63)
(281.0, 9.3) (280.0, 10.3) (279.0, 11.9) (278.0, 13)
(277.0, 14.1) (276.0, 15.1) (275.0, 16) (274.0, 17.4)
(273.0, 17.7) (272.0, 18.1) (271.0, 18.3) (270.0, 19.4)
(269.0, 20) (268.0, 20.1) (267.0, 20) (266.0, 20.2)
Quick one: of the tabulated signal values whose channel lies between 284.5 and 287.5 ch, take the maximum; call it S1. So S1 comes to 7.74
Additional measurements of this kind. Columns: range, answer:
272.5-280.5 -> 17.7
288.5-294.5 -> 12.6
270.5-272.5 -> 18.3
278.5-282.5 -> 11.9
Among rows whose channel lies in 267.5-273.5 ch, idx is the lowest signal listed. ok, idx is 17.7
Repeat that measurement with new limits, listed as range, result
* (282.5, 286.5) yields 7.26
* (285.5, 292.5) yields 7.53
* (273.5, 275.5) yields 16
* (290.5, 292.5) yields 10.1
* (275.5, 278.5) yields 13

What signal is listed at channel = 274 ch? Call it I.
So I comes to 17.4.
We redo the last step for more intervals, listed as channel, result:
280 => 10.3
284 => 7.41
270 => 19.4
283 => 7.73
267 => 20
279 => 11.9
